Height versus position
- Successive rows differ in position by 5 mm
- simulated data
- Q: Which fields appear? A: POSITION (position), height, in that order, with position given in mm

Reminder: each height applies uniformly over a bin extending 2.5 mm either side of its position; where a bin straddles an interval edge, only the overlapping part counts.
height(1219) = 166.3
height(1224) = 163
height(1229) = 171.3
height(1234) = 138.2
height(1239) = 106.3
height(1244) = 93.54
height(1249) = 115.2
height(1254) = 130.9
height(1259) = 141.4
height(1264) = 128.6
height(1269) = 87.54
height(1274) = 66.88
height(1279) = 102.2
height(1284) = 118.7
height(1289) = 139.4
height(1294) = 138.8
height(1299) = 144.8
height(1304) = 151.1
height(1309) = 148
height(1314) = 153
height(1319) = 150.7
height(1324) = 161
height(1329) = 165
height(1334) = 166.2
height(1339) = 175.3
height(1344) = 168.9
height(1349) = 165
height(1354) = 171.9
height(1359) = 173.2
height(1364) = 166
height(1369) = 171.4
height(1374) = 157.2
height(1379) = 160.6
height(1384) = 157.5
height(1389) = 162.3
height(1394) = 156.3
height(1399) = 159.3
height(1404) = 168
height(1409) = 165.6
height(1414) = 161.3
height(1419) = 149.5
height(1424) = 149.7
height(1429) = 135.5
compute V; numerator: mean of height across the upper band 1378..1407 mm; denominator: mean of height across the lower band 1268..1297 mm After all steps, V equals 1.45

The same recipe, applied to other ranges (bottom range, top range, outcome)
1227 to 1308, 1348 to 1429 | 1.31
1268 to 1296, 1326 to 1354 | 1.54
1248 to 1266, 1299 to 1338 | 1.20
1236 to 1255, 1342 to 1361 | 1.53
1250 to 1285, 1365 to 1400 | 1.45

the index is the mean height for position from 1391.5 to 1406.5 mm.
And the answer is 161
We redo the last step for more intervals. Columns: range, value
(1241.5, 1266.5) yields 122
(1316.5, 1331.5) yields 159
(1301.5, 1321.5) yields 151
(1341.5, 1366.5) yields 169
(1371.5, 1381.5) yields 159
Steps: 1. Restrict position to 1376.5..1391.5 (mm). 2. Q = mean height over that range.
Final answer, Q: 160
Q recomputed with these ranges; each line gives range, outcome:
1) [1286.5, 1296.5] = 139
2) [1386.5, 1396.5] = 159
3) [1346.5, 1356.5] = 168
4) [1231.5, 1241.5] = 122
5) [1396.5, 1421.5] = 161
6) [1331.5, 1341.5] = 171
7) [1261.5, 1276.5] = 94.3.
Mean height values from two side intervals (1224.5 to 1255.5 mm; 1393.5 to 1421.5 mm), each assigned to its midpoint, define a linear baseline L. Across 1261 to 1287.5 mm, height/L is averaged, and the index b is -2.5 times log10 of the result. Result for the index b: 0.29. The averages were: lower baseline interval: 128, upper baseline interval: 160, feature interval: 103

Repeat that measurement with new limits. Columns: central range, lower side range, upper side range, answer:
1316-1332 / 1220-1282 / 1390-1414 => -0.13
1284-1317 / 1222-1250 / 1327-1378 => 0.06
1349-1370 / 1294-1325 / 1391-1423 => -0.10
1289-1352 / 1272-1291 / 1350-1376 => -0.16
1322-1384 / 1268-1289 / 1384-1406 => -0.20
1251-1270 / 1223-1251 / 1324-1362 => 0.11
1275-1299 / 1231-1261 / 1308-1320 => 0.14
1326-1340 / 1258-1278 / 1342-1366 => -0.10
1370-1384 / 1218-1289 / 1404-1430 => -0.09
